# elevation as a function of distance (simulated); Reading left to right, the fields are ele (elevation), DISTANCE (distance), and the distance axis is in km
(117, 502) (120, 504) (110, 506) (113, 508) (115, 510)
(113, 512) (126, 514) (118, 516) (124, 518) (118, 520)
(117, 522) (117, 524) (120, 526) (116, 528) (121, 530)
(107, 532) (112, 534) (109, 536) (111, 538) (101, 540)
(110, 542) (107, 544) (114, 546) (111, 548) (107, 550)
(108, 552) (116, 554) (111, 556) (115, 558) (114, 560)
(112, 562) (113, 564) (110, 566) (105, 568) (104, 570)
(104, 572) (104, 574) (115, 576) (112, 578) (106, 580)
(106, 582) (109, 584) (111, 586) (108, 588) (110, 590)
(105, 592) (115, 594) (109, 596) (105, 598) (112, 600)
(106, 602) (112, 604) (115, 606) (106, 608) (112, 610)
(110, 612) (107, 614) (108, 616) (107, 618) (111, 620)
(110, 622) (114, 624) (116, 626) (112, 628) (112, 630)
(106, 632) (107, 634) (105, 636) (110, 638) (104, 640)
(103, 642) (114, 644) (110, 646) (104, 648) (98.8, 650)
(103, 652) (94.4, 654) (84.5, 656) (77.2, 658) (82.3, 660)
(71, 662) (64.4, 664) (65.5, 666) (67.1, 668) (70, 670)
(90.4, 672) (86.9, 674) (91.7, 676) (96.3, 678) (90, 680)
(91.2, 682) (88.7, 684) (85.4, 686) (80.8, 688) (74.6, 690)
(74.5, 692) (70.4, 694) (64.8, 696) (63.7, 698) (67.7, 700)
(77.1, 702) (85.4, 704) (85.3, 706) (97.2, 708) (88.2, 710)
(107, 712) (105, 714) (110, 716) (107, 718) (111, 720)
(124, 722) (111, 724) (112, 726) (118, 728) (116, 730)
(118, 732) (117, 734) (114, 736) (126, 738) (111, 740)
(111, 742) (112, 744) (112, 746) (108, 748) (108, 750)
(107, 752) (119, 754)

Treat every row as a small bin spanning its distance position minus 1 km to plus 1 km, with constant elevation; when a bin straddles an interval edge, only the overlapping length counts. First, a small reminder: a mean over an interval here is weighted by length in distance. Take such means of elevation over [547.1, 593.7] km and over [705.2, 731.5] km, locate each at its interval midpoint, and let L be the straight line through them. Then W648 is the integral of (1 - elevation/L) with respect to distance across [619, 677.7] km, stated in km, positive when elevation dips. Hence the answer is 6.7 km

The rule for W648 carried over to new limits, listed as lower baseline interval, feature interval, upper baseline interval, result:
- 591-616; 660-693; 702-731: 7.97 km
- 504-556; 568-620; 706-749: 1.85 km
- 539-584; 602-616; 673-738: -0.70 km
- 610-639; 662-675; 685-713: 2.58 km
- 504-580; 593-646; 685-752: -1.43 km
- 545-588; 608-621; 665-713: -1.33 km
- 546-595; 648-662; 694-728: 1.54 km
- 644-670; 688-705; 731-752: 4.46 km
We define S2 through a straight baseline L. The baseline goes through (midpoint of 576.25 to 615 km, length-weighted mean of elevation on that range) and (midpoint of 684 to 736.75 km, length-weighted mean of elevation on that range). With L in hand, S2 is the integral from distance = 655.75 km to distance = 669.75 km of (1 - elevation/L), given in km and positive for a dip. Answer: 4.0 km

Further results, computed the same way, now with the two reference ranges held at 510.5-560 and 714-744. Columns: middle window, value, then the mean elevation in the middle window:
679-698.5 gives 6.04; 78.8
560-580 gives 0.87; 109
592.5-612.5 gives 0.68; 110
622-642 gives 0.84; 109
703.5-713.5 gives 1.81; 93.6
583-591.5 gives 0.35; 109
